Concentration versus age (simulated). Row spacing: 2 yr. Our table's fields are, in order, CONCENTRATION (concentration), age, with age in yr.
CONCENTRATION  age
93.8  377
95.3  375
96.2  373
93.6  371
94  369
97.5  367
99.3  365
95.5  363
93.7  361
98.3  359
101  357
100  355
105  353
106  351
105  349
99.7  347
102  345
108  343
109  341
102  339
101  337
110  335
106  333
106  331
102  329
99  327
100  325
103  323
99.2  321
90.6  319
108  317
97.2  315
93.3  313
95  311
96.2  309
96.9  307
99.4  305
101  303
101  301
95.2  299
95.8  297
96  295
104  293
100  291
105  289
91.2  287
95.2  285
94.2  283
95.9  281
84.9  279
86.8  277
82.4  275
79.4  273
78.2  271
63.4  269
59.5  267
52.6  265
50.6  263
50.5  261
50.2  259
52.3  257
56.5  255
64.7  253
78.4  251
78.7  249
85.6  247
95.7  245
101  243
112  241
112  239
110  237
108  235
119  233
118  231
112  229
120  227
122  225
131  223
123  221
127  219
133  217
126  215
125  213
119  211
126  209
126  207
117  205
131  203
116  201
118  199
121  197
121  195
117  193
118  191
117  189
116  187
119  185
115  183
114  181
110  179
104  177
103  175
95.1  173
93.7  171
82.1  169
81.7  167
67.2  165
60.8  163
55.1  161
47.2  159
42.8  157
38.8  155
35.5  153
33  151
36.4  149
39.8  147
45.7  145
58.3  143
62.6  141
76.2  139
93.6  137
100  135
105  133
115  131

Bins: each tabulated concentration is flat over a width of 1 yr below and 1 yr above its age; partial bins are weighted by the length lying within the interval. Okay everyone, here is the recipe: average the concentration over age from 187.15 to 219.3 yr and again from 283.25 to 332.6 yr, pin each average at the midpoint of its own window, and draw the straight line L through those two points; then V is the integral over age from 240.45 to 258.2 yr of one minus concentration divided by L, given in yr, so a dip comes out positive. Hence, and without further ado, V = 5.2 yr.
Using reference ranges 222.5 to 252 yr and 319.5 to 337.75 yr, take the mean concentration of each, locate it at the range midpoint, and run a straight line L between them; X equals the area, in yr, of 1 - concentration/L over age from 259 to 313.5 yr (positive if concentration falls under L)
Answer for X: 9.5 yr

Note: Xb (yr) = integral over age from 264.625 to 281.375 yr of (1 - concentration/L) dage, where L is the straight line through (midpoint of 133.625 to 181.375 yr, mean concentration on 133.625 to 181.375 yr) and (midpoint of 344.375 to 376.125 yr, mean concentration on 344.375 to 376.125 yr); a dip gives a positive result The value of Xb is 2.0 yr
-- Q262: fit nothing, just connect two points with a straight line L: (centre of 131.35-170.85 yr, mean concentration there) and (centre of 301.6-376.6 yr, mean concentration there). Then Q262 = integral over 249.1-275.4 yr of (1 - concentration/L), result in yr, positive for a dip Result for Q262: 6.8 yr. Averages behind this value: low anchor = 62.7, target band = 63.1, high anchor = 100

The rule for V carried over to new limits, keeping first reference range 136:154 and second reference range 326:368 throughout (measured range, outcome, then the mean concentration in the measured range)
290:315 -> -1.7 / 97.8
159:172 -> -2.9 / 71.4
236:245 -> -3.6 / 107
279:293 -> -1.4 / 96.6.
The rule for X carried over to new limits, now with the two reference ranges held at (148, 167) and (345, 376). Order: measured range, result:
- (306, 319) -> -1.6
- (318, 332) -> -1.6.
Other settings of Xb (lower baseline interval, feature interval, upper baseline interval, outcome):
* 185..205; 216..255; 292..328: 2.0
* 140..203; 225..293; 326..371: 4.1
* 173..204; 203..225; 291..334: -2.6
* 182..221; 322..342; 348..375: -0.2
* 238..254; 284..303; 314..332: -0.3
